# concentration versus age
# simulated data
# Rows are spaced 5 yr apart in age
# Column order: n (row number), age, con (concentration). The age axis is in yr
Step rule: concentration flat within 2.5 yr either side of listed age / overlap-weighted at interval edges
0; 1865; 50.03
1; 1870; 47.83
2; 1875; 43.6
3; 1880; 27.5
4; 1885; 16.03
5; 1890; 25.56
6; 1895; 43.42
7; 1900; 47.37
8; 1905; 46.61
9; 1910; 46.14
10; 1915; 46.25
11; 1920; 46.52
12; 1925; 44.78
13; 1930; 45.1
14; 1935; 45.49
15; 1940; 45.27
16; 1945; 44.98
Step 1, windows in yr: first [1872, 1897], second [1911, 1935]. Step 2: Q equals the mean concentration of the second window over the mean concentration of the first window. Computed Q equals 1.46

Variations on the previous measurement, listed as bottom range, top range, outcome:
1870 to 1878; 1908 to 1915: 1.05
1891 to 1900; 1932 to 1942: 1.09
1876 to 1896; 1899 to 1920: 1.65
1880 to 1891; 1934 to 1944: 2.09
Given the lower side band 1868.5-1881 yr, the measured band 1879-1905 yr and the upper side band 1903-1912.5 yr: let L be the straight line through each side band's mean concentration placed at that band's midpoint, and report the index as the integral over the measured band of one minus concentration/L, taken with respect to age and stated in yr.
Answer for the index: 6.1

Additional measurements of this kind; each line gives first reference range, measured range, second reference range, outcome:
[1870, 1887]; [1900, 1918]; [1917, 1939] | -2.8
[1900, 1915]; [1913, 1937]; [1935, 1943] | 0.1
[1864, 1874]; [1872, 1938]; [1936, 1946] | 8.6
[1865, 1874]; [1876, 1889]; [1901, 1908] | 6.2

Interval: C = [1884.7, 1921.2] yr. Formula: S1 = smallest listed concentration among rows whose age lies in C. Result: 16.03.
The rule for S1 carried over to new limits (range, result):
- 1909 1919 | 46.14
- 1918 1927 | 44.78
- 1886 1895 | 25.56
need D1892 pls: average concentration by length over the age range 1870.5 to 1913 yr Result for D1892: 37.6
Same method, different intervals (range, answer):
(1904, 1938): 45.8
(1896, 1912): 46.4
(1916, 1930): 45.6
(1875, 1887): 26.6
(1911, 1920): 46.3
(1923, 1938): 45.1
